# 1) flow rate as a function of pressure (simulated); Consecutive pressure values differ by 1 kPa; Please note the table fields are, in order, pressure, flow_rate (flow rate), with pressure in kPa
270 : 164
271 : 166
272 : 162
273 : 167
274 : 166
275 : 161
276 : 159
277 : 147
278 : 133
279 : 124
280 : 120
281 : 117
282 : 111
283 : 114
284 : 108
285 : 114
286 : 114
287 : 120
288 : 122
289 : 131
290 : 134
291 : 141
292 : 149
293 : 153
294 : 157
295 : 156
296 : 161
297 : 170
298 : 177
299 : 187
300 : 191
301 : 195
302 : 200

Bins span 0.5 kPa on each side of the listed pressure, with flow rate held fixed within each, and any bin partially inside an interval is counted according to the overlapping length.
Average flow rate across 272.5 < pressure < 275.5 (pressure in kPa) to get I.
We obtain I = 165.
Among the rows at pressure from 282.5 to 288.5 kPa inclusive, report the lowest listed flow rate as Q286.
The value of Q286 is 108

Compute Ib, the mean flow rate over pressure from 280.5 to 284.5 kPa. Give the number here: 112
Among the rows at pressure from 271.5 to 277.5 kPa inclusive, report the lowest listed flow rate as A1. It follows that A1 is 147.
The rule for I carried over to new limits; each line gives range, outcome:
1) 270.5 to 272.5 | 164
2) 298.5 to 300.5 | 189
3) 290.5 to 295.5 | 151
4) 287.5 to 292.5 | 135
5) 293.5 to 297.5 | 161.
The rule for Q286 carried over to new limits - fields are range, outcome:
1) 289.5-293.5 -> 134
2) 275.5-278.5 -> 133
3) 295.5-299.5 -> 161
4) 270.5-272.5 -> 162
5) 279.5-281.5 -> 117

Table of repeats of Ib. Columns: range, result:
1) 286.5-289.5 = 124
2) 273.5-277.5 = 158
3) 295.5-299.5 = 174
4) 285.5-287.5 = 117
